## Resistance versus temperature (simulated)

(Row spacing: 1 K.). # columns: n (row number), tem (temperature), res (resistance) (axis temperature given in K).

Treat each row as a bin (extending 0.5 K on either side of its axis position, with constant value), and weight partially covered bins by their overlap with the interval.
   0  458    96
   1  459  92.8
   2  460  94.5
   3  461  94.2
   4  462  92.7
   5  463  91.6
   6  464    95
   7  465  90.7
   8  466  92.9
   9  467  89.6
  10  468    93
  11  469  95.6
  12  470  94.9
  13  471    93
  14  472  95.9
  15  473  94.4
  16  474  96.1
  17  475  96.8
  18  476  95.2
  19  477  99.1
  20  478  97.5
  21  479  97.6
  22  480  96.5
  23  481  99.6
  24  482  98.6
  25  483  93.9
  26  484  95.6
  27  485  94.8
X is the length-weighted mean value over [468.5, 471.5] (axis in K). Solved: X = 94.5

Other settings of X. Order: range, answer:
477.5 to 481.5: 97.8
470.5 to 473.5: 94.4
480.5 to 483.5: 97.4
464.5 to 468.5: 91.5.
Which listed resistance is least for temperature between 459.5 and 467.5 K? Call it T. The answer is 89.6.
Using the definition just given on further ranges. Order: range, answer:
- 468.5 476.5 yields 93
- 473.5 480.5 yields 95.2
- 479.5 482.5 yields 96.5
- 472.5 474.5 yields 94.4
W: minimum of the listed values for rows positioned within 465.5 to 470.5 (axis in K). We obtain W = 89.6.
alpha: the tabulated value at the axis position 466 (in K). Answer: 92.9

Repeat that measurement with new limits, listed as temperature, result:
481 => 99.6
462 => 92.7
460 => 94.5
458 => 96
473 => 94.4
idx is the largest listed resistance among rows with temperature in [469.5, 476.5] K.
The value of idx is 96.8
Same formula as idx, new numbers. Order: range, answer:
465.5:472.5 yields 95.9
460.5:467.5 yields 95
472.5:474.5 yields 96.1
